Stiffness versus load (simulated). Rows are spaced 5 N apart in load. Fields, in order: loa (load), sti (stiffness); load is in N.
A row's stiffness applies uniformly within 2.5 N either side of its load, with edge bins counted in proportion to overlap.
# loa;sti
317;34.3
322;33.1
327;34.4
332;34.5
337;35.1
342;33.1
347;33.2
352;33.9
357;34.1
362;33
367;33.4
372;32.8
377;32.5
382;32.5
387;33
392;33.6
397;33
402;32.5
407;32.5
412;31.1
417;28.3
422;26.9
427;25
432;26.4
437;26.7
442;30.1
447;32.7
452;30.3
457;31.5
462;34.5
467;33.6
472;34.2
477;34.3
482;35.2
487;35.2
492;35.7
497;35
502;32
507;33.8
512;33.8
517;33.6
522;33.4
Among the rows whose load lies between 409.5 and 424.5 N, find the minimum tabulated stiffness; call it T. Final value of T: 26.9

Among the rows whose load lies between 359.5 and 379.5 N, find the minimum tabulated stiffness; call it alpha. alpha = 32.5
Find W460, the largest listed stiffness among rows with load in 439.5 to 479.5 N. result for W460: 34.5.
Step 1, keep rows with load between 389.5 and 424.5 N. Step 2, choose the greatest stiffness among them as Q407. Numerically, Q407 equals 33.6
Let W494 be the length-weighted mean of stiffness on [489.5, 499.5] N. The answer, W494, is 35.4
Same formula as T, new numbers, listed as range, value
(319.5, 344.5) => 33.1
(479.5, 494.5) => 35.2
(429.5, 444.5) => 26.4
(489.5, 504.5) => 32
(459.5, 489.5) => 33.6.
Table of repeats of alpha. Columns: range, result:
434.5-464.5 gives 26.7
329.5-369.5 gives 33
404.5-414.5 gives 31.1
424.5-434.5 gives 25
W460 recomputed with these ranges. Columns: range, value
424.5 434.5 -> 26.4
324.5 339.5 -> 35.1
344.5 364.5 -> 34.1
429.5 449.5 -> 32.7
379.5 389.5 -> 33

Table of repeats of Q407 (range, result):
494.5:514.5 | 35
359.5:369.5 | 33.4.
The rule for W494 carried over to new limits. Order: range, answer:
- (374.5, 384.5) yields 32.5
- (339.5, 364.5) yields 33.5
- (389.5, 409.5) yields 32.9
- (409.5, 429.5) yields 27.8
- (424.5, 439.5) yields 26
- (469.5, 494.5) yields 34.9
